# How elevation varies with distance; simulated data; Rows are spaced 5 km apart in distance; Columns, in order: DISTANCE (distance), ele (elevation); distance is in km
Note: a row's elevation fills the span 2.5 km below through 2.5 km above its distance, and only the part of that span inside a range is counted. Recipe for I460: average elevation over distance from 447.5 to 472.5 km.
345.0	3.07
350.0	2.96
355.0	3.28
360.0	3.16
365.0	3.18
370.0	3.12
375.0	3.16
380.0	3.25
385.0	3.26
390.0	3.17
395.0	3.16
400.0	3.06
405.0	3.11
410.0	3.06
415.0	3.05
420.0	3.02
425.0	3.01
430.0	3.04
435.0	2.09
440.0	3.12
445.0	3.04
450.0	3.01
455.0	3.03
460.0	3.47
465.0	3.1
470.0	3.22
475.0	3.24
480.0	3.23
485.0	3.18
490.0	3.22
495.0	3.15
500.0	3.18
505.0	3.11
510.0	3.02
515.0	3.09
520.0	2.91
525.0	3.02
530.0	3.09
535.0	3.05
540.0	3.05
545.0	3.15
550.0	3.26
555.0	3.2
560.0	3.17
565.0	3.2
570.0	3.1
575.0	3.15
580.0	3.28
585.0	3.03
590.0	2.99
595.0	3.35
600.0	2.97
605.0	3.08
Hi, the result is 3.17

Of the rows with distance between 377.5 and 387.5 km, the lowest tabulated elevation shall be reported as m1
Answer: 3.25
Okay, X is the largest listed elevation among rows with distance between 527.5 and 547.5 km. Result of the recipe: 3.15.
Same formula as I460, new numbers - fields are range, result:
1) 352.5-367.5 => 3.21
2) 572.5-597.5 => 3.16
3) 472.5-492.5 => 3.22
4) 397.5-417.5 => 3.07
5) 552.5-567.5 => 3.19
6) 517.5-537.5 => 3.02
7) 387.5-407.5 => 3.12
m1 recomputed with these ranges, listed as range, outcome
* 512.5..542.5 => 2.91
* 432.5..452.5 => 2.09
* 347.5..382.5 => 2.96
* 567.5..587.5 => 3.03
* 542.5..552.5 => 3.15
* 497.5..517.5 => 3.02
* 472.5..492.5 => 3.18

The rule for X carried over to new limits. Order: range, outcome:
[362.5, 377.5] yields 3.18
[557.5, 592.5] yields 3.28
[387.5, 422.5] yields 3.17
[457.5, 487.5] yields 3.47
